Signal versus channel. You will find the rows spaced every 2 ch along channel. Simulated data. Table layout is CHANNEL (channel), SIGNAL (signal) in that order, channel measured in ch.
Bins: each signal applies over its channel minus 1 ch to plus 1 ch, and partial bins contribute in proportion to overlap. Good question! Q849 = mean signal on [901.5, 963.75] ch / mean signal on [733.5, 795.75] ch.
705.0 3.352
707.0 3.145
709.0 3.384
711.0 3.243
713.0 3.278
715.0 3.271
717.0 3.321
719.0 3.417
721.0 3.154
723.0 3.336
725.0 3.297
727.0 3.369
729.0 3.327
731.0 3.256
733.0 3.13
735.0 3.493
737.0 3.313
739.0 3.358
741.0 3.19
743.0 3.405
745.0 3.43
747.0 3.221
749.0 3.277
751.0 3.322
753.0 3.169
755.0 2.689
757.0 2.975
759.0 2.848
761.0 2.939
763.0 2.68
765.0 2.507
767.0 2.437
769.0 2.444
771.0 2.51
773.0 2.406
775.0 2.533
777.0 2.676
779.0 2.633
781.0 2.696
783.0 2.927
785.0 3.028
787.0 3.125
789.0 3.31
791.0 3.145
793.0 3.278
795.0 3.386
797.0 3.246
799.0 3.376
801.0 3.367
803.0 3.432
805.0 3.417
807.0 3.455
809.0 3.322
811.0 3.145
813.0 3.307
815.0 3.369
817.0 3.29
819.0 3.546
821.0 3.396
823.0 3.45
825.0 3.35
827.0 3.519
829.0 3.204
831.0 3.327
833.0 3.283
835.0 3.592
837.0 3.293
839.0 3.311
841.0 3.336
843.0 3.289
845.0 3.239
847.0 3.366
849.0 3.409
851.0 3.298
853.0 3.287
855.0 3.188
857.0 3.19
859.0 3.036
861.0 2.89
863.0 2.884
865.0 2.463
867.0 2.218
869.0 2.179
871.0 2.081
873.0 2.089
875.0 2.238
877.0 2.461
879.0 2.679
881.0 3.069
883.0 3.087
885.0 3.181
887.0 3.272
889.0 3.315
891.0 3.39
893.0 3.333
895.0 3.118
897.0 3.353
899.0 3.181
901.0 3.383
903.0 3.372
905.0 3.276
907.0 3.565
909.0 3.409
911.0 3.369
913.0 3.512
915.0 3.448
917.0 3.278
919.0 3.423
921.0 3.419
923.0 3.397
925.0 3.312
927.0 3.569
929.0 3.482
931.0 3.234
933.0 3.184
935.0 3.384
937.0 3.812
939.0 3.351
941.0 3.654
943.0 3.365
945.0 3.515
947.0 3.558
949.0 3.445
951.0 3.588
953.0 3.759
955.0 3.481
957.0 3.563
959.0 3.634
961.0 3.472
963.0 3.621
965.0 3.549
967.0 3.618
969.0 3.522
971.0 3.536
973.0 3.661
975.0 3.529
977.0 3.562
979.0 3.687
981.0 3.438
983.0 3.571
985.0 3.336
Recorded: 1.2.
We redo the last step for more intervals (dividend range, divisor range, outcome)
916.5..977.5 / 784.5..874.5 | 1.11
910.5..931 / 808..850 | 1.02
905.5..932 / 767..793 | 1.22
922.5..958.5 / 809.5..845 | 1.04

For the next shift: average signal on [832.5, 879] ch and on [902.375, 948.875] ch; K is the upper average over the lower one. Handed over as 1.17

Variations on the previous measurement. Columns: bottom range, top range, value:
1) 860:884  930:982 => 1.40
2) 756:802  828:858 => 1.14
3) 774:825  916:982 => 1.10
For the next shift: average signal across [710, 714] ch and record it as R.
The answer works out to 3.26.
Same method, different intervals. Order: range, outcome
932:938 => 3.46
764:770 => 2.46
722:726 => 3.32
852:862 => 3.12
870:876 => 2.14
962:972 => 3.57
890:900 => 3.27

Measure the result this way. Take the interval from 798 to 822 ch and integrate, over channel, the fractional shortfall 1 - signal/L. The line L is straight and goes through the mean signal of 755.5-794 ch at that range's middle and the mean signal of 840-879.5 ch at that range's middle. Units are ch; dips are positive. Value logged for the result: -4.7 ch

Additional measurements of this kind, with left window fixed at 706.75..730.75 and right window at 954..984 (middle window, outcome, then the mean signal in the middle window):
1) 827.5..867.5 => 3.1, 3.17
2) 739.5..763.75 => 1.7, 3.11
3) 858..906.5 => 7.9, 2.9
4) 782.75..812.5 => 1.0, 3.27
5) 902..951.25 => 1.2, 3.43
